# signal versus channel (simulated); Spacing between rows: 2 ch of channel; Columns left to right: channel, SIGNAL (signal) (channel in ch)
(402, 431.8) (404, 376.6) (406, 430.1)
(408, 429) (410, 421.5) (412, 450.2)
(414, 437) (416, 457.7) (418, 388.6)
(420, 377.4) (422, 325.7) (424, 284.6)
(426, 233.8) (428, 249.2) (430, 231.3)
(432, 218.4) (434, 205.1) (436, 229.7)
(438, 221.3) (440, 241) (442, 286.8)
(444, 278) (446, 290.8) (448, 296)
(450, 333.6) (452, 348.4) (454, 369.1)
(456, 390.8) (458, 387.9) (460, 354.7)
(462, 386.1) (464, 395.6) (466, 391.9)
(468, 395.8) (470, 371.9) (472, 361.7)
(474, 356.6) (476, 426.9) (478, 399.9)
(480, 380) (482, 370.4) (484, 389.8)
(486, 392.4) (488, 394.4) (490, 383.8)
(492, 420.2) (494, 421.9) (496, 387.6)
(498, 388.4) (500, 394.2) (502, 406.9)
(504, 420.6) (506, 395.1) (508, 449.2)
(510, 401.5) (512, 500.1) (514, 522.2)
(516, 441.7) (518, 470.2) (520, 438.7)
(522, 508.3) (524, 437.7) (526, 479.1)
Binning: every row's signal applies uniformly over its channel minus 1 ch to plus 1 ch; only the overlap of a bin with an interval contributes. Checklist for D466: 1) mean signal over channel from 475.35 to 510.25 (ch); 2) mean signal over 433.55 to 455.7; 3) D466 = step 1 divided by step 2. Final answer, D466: 1.40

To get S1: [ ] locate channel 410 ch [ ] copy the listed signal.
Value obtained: 421.5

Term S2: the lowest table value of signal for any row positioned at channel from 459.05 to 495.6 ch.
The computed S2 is 354.7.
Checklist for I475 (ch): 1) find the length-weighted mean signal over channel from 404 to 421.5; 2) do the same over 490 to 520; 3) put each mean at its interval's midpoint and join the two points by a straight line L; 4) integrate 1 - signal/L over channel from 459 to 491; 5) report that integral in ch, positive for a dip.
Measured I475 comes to 3.08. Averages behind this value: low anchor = 418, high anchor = 429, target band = 384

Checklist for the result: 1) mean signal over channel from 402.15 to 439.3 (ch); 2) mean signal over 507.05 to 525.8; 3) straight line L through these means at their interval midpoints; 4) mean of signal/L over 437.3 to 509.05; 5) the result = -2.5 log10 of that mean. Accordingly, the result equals 0.102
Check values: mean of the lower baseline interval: 333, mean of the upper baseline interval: 464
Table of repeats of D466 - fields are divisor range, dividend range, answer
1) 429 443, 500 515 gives 1.88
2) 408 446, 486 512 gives 1.32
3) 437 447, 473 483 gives 1.47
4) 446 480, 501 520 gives 1.20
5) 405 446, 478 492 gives 1.22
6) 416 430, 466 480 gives 1.22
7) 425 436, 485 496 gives 1.76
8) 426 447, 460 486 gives 1.57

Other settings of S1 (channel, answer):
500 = 394.2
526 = 479.1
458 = 387.9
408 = 429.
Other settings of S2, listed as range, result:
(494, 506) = 387.6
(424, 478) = 205.1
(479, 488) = 370.4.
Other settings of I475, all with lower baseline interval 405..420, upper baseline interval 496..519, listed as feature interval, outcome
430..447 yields 7.3 ch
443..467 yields 4.4 ch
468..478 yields 1.1 ch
